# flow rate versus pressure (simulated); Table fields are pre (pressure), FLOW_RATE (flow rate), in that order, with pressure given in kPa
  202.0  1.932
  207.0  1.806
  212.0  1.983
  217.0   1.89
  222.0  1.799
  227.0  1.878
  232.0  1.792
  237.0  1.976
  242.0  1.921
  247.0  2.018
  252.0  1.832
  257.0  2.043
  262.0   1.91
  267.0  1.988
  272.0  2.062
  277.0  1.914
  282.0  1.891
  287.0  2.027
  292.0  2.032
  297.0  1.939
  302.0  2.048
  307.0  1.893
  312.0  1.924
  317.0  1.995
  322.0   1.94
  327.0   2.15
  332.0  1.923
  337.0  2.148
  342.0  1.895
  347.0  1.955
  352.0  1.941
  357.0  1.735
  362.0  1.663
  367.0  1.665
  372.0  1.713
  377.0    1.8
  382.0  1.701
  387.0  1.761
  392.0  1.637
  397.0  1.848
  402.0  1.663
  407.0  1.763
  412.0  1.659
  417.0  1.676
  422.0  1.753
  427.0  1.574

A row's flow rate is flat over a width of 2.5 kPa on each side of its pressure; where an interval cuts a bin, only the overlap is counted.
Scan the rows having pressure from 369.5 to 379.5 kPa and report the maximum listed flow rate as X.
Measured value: 1.8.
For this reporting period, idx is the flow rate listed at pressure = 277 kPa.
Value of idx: 1.914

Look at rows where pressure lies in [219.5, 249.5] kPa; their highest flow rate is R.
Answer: 2.018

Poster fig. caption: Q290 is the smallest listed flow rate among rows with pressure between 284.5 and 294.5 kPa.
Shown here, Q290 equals 2.027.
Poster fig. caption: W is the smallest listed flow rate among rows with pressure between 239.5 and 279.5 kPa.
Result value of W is 1.832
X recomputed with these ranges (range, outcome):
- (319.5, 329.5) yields 2.15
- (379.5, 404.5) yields 1.848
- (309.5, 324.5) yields 1.995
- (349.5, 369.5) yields 1.941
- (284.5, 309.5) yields 2.048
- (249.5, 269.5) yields 2.043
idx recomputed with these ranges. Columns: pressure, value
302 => 2.048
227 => 1.878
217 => 1.89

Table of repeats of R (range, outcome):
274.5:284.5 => 1.914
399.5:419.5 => 1.763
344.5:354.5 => 1.955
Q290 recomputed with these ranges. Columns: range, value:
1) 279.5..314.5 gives 1.891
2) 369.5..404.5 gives 1.637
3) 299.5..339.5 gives 1.893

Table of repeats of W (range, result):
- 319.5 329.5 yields 1.94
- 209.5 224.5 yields 1.799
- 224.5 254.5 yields 1.792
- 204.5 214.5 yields 1.806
